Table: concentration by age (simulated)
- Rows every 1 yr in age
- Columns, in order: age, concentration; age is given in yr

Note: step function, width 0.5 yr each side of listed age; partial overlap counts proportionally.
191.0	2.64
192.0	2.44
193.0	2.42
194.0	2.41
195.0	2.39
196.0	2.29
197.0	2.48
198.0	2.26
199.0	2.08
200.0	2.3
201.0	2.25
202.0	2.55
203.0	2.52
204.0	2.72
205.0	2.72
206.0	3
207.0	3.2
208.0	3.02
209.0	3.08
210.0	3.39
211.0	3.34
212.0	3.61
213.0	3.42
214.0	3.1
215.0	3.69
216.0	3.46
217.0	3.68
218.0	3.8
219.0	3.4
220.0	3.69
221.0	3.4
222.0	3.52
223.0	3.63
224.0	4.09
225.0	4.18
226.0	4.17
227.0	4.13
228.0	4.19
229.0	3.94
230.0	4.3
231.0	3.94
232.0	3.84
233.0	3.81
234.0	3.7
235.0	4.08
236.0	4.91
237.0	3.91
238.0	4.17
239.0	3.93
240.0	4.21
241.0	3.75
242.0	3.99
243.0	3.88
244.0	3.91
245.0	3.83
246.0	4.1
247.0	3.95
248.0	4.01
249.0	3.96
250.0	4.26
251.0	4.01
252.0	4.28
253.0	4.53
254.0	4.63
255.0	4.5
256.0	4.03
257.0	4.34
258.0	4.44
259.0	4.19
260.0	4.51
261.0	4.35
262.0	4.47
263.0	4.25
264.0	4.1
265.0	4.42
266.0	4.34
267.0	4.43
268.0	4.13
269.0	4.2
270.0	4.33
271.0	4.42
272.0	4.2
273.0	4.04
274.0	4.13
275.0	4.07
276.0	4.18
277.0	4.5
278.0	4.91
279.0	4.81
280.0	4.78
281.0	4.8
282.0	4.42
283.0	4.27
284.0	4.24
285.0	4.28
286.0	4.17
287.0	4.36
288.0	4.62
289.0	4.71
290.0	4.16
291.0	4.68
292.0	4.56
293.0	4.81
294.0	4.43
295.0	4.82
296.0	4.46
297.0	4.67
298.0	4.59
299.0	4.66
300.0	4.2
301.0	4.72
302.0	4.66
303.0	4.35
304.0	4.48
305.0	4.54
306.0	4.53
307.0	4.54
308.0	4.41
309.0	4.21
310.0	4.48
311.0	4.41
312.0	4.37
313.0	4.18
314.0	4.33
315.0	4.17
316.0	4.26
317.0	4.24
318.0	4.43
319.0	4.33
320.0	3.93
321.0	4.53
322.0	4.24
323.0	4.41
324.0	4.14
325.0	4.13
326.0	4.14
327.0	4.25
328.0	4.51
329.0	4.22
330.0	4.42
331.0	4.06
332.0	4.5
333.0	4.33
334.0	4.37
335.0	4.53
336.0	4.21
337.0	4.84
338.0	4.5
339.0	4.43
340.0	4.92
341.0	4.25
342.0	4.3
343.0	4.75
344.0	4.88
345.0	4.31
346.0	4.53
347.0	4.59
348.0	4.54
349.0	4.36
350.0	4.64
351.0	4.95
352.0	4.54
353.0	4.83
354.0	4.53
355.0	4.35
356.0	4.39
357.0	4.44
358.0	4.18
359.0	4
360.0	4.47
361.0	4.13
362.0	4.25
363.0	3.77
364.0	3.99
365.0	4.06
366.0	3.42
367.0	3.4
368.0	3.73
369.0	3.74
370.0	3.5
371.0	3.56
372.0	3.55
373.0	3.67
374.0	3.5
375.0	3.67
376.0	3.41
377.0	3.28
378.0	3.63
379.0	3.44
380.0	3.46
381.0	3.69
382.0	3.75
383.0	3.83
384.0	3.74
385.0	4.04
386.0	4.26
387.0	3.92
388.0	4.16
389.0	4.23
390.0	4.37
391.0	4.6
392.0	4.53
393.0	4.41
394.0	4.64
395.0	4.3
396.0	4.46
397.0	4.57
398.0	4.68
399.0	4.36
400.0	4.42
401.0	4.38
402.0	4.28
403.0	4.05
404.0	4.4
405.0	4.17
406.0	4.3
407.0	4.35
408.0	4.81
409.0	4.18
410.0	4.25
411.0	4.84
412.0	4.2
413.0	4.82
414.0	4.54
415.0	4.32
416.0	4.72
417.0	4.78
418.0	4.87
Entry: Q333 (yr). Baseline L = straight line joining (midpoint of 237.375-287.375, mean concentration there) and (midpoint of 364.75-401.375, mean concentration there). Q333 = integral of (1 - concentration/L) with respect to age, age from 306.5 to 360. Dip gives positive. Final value -4.26 yr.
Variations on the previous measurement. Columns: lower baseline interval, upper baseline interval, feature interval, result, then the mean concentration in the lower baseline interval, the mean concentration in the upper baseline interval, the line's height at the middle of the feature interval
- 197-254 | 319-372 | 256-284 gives -3.60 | 3.62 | 4.28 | 3.87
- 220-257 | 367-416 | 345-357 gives -1.36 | 4.05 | 4.1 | 4.09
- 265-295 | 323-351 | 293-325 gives 0.13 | 4.42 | 4.44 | 4.43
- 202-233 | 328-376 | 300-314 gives -1.56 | 3.53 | 4.23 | 4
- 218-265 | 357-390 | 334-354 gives -3.60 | 4.07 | 3.81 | 3.87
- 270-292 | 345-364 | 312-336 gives 0.65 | 4.42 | 4.4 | 4.41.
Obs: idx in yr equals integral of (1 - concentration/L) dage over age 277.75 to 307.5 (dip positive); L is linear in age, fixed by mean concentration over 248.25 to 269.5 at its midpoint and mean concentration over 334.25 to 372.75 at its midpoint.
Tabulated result -1.7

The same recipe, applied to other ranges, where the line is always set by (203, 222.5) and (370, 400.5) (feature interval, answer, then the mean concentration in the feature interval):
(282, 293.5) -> -2.66 yr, 4.44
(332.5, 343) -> -1.86 yr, 4.48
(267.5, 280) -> -2.79 yr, 4.34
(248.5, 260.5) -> -2.87 yr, 4.31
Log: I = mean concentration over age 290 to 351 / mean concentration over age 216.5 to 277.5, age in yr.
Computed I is 1.1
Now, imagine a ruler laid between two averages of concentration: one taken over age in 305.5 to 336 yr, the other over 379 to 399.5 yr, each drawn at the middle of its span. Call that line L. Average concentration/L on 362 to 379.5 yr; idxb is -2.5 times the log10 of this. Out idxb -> 0.16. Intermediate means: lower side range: 4.32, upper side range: 4.18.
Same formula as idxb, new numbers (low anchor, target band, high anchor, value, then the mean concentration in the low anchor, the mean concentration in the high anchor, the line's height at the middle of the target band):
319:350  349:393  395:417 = 0.11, 4.41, 4.44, 4.42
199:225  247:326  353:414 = -0.21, 3.22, 4.1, 3.6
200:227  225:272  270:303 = -0.08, 3.33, 4.47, 3.88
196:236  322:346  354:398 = -0.15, 3.38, 3.98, 3.82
